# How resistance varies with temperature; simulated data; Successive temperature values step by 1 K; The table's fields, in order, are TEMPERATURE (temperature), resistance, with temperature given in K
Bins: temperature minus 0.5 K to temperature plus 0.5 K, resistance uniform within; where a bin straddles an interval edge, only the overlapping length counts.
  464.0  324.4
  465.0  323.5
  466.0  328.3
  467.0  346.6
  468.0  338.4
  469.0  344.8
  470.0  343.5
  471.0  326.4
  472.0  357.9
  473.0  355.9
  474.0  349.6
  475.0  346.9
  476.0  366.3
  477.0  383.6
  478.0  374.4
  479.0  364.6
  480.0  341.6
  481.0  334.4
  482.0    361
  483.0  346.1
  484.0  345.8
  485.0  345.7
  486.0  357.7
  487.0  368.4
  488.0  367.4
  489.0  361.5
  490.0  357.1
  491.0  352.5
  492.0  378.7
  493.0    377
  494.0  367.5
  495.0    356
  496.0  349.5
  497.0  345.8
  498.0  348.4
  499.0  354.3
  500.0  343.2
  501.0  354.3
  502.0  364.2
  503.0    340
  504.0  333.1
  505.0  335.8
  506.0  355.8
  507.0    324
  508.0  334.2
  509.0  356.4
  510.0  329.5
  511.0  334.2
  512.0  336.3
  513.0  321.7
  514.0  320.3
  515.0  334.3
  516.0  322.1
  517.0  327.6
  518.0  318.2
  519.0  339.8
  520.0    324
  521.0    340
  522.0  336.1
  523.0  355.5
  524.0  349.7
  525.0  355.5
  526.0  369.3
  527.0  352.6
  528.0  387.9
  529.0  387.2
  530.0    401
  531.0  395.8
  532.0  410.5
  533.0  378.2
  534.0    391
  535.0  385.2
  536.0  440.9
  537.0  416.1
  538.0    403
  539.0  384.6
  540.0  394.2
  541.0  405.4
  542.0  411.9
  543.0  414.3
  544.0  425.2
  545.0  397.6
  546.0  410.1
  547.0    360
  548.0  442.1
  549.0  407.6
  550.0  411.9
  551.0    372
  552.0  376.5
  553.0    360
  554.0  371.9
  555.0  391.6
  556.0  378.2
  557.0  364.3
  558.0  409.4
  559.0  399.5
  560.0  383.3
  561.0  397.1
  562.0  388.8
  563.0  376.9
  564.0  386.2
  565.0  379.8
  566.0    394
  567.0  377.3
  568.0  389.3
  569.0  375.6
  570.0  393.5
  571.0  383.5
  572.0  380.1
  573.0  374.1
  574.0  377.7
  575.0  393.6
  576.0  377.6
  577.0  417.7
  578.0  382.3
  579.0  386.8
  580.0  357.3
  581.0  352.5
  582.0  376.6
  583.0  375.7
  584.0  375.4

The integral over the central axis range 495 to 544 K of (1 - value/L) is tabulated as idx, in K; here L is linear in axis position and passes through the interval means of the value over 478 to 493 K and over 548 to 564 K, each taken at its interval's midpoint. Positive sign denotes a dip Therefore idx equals 1.4 K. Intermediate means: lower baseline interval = 357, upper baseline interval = 388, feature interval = 361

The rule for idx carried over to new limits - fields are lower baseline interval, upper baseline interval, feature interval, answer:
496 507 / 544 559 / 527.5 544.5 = -1.11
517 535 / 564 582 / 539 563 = -1.32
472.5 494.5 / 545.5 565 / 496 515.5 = 1.47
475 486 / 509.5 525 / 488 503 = -0.47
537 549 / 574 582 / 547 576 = 0.42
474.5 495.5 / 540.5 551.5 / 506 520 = 1.81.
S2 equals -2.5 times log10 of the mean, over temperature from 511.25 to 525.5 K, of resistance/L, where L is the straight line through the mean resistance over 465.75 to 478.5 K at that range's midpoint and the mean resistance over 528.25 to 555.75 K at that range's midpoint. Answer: 0.14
